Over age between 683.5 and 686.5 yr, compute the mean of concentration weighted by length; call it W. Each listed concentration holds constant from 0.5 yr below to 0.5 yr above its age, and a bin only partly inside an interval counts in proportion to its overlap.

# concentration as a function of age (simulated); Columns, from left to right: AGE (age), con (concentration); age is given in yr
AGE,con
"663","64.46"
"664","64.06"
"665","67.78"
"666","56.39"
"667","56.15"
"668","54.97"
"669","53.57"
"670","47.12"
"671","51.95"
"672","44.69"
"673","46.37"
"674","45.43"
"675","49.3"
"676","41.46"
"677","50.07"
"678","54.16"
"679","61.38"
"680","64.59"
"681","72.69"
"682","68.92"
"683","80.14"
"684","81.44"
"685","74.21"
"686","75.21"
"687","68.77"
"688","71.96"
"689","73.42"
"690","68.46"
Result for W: 77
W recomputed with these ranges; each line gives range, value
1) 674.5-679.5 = 51.3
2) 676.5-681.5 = 60.6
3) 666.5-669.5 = 54.9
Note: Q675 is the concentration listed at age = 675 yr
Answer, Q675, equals 49.3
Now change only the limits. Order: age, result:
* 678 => 54.16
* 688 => 71.96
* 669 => 53.57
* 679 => 61.38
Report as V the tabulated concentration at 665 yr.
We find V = 67.78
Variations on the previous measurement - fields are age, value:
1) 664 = 64.06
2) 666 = 56.39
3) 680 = 64.59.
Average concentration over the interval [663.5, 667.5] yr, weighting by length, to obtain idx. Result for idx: 61.1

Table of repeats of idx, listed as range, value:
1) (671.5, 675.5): 46.4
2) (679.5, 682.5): 68.7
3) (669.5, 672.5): 47.9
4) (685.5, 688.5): 72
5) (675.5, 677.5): 45.8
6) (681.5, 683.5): 74.5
